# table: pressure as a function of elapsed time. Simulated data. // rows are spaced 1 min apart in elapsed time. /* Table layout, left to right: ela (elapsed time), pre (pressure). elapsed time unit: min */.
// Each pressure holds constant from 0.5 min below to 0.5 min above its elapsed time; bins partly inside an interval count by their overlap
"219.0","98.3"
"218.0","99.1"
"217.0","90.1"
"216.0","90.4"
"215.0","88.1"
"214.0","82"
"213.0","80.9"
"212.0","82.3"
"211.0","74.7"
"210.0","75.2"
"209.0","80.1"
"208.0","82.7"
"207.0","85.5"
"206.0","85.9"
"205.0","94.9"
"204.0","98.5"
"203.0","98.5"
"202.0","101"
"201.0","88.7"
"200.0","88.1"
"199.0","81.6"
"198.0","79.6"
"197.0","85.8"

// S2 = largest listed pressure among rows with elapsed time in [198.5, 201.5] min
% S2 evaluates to 88.7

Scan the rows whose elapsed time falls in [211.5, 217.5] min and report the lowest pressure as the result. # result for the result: 80.9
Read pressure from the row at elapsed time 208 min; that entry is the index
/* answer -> 82.7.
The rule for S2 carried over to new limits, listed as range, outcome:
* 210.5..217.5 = 90.4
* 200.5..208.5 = 101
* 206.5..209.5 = 85.5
